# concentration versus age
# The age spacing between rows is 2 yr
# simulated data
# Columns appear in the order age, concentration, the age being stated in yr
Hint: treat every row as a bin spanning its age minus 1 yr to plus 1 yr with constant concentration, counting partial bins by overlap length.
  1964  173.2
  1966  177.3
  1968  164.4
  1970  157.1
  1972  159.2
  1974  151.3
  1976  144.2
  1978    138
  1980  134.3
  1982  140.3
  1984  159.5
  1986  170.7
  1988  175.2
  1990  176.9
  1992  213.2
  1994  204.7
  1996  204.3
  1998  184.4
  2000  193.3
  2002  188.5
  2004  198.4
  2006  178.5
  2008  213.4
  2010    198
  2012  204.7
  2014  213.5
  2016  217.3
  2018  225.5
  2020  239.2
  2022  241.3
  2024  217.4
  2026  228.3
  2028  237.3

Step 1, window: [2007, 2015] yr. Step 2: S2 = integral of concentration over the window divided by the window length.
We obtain 207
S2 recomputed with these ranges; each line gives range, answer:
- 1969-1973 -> 158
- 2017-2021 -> 232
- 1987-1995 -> 192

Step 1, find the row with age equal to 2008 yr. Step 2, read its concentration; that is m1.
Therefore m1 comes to 213.4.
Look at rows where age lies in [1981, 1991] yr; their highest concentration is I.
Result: 176.9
